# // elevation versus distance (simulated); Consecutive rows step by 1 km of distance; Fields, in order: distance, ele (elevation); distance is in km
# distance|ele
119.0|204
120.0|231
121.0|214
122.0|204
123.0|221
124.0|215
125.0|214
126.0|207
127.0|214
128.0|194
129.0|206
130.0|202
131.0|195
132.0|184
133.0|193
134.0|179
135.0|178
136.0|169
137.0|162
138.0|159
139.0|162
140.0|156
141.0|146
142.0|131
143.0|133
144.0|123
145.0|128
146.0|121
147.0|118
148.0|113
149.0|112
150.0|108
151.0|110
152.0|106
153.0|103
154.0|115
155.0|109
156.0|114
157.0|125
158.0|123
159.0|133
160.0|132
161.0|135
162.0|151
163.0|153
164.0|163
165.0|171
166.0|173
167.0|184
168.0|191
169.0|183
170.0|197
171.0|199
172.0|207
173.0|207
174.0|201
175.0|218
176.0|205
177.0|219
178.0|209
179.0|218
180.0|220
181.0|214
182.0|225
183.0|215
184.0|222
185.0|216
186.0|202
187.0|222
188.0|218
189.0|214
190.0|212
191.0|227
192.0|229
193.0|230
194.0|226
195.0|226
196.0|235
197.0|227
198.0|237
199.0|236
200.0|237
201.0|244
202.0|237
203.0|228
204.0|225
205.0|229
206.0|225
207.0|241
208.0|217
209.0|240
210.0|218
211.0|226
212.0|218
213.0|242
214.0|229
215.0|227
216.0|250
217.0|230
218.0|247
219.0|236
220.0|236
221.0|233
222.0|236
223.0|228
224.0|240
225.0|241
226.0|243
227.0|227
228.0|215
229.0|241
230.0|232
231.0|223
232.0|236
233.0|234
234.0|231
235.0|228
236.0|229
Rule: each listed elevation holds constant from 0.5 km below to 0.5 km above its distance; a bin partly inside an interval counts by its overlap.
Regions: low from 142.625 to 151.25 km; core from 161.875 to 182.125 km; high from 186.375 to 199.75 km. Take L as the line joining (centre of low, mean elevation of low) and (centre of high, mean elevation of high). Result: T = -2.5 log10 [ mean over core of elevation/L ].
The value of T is -0.11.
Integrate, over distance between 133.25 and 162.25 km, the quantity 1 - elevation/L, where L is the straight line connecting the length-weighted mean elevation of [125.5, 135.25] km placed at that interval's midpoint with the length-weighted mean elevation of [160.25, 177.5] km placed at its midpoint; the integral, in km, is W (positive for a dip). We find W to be 8.8 km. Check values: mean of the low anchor 196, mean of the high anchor 185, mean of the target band 133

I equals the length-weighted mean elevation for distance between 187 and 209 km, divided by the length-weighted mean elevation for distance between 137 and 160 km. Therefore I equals 1.8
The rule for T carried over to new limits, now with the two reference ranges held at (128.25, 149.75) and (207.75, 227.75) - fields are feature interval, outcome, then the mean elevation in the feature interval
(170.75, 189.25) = -0.09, 213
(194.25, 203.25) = -0.09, 234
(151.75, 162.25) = 0.38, 122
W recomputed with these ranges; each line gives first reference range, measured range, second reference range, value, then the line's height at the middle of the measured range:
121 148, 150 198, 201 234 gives 4.14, 201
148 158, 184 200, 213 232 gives -3.86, 181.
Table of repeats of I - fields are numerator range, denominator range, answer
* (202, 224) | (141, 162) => 1.92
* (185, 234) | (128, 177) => 1.47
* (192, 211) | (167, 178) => 1.14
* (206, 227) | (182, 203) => 1.03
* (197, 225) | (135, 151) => 1.71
